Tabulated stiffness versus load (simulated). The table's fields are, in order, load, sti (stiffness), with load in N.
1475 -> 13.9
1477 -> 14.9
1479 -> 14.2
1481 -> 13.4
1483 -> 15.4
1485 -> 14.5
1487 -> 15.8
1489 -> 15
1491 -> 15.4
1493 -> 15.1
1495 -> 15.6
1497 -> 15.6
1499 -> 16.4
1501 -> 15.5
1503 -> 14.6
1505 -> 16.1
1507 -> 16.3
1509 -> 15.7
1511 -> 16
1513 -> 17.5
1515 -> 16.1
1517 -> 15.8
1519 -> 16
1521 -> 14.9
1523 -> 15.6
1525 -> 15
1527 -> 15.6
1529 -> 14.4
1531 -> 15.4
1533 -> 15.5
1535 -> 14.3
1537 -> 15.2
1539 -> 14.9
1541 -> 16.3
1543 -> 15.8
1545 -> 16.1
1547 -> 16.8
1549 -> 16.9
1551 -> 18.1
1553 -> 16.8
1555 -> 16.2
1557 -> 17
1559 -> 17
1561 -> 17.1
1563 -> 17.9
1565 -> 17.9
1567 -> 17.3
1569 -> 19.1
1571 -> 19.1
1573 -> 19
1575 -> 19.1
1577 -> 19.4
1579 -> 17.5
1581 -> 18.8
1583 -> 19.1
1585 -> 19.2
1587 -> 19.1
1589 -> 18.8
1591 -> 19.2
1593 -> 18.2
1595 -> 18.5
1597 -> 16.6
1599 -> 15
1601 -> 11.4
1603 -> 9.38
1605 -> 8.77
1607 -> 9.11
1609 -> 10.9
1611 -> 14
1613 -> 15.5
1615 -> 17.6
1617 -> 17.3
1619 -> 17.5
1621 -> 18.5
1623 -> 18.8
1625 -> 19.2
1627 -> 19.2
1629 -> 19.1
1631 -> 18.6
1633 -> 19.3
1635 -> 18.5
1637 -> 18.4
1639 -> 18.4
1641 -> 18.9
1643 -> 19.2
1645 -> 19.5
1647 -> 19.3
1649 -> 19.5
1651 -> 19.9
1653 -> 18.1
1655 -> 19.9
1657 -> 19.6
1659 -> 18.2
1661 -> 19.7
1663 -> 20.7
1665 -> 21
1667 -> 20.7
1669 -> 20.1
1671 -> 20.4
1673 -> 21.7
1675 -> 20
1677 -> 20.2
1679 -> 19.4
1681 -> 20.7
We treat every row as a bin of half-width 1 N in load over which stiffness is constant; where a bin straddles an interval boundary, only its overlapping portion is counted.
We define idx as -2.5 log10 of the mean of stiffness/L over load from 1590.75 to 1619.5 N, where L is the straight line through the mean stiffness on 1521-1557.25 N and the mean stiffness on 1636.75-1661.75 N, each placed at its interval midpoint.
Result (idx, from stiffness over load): 0.23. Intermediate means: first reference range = 15.8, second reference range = 19.1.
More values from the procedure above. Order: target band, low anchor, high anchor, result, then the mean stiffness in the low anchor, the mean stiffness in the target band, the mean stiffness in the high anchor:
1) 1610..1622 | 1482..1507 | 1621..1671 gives 0.11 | 15.5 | 16.7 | 19.3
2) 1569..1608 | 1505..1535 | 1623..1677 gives 0.06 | 15.7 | 16.7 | 19.5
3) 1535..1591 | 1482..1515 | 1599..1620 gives -0.23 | 15.7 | 17.6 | 13.2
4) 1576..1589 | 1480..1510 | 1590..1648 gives -0.16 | 15.4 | 18.8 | 16.7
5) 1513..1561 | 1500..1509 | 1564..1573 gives 0.07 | 15.6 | 16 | 18.4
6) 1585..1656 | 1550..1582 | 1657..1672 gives 0.12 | 18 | 17.1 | 20.1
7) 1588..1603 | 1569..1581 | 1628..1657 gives 0.16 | 18.8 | 16.3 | 19.1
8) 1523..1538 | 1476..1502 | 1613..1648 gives 0.07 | 15.1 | 15.1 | 18.6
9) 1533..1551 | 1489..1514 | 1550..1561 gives 0.05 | 15.8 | 15.9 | 17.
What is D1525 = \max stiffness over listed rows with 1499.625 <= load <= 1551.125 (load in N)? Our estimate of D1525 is 18.1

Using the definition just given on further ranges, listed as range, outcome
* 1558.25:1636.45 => 19.4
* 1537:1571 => 19.1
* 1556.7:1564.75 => 17.9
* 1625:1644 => 19.3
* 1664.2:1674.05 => 21.7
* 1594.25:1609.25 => 18.5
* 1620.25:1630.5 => 19.2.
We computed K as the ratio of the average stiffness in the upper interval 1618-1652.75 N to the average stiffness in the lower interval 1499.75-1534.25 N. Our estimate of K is 1.21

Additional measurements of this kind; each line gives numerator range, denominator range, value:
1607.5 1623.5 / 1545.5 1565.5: 0.93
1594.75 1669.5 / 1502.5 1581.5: 1.05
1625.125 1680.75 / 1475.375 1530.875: 1.27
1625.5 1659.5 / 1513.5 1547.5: 1.23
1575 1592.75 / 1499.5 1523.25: 1.19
